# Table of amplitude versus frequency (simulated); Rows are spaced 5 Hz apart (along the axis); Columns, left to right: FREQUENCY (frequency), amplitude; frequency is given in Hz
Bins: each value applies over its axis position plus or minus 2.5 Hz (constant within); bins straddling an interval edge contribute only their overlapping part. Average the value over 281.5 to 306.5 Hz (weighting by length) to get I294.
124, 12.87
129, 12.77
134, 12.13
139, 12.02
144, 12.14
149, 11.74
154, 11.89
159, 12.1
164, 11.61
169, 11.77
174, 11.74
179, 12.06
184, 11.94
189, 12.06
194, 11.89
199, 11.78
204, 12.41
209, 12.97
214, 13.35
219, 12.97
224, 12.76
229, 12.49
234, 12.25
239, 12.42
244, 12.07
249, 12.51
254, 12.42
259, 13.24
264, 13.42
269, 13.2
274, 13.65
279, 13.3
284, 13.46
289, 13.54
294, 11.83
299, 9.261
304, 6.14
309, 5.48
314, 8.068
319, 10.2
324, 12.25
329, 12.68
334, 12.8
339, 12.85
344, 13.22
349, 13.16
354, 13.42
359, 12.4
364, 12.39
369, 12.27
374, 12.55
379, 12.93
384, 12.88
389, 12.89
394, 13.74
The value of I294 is 10.8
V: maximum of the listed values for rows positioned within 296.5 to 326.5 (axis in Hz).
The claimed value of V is 12.25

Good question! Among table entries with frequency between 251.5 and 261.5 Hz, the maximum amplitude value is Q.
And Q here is 13.24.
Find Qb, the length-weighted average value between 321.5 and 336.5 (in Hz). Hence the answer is 12.6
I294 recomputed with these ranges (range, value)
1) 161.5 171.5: 11.7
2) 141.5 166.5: 11.9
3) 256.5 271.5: 13.3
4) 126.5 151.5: 12.2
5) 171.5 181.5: 11.9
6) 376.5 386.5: 12.9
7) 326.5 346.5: 12.9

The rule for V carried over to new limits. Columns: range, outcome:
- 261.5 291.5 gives 13.65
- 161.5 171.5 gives 11.77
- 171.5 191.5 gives 12.06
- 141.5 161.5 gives 12.14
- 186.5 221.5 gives 13.35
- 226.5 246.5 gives 12.49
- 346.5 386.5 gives 13.42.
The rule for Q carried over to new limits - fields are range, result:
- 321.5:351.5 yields 13.22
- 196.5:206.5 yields 12.41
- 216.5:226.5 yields 12.97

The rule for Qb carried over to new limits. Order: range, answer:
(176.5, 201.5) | 11.9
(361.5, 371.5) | 12.3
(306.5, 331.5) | 9.74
